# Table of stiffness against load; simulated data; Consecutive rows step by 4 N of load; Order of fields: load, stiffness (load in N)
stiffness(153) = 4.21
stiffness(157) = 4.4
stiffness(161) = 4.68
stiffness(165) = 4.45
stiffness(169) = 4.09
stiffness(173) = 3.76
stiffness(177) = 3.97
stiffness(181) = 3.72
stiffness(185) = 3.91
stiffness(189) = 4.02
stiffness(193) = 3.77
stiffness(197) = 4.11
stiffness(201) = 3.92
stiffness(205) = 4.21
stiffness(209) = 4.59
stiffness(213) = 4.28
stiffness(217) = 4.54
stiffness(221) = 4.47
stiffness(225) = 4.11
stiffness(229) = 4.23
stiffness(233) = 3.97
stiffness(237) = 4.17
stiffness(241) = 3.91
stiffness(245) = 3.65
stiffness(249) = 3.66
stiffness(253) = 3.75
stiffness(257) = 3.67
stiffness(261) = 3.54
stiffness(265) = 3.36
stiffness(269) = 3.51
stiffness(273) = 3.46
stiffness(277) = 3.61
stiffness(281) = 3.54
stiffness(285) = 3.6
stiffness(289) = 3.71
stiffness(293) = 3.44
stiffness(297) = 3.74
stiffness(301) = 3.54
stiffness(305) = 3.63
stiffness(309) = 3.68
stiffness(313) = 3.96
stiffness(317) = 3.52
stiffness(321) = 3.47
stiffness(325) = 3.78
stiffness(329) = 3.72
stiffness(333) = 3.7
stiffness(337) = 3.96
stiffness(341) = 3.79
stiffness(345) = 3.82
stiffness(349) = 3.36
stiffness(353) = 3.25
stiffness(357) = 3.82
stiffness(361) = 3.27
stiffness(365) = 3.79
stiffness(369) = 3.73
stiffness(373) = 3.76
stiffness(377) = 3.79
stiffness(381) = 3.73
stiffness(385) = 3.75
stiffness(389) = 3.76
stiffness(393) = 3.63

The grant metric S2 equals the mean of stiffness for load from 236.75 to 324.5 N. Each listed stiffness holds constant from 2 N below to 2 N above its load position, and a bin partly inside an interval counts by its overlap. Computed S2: 3.63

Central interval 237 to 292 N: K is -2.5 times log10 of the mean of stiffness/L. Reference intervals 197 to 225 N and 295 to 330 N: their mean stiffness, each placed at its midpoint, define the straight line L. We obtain 0.10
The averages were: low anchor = 4.3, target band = 3.63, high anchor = 3.67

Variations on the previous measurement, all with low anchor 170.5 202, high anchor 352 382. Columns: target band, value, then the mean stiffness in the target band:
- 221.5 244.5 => -0.066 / 4.08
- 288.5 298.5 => 0.042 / 3.61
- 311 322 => 0.016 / 3.67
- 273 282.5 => 0.066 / 3.55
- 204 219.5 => -0.146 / 4.42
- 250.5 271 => 0.068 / 3.57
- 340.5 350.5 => 0.009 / 3.65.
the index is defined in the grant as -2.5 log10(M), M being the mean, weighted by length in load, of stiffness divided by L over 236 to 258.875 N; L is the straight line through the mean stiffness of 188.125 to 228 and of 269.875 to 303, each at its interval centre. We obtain 0.03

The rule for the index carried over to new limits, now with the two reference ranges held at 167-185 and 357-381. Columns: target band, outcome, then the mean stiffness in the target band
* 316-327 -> 0.04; 3.6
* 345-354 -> 0.09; 3.43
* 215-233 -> -0.12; 4.3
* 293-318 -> 0.03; 3.67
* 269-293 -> 0.06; 3.57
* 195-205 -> -0.05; 4.05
